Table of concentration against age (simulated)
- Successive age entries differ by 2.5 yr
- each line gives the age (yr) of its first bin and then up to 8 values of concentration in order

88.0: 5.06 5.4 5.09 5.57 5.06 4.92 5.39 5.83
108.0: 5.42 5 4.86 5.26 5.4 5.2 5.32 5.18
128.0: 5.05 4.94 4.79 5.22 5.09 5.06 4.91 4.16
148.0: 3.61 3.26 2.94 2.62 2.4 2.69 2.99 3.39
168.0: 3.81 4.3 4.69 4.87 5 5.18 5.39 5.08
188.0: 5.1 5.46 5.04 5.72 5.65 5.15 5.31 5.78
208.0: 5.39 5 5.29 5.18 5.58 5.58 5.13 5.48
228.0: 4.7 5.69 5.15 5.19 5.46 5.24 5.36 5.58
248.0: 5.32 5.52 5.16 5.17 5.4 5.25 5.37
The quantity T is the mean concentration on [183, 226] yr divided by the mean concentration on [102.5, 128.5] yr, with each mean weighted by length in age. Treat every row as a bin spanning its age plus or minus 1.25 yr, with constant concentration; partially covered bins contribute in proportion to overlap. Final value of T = 1.02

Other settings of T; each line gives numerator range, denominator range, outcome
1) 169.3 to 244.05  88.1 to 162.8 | 1.12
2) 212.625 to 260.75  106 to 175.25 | 1.22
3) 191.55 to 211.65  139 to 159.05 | 1.47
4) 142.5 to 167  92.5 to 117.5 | 0.62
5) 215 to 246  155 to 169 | 1.78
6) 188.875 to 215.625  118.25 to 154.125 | 1.15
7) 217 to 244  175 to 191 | 1.03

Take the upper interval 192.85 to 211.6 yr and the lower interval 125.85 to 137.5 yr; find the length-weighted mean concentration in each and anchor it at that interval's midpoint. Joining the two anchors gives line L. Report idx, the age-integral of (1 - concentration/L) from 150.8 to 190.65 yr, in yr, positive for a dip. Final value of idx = 9.0 yr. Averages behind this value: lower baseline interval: 5.02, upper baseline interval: 5.4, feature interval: 4.06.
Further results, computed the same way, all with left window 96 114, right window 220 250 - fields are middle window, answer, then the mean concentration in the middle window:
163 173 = 2.7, 3.83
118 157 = 5.5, 4.51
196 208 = -0.4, 5.48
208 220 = 0.0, 5.3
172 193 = 0.7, 5.1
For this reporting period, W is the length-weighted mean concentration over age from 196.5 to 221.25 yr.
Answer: 5.39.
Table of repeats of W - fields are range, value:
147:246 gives 4.76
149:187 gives 3.91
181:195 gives 5.24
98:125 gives 5.25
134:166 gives 3.73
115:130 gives 5.22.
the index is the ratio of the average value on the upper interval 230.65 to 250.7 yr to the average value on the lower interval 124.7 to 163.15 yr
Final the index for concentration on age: 1.3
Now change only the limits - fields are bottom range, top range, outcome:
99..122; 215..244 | 1.01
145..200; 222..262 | 1.25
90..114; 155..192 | 0.81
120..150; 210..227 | 1.10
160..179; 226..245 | 1.32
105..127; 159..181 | 0.77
